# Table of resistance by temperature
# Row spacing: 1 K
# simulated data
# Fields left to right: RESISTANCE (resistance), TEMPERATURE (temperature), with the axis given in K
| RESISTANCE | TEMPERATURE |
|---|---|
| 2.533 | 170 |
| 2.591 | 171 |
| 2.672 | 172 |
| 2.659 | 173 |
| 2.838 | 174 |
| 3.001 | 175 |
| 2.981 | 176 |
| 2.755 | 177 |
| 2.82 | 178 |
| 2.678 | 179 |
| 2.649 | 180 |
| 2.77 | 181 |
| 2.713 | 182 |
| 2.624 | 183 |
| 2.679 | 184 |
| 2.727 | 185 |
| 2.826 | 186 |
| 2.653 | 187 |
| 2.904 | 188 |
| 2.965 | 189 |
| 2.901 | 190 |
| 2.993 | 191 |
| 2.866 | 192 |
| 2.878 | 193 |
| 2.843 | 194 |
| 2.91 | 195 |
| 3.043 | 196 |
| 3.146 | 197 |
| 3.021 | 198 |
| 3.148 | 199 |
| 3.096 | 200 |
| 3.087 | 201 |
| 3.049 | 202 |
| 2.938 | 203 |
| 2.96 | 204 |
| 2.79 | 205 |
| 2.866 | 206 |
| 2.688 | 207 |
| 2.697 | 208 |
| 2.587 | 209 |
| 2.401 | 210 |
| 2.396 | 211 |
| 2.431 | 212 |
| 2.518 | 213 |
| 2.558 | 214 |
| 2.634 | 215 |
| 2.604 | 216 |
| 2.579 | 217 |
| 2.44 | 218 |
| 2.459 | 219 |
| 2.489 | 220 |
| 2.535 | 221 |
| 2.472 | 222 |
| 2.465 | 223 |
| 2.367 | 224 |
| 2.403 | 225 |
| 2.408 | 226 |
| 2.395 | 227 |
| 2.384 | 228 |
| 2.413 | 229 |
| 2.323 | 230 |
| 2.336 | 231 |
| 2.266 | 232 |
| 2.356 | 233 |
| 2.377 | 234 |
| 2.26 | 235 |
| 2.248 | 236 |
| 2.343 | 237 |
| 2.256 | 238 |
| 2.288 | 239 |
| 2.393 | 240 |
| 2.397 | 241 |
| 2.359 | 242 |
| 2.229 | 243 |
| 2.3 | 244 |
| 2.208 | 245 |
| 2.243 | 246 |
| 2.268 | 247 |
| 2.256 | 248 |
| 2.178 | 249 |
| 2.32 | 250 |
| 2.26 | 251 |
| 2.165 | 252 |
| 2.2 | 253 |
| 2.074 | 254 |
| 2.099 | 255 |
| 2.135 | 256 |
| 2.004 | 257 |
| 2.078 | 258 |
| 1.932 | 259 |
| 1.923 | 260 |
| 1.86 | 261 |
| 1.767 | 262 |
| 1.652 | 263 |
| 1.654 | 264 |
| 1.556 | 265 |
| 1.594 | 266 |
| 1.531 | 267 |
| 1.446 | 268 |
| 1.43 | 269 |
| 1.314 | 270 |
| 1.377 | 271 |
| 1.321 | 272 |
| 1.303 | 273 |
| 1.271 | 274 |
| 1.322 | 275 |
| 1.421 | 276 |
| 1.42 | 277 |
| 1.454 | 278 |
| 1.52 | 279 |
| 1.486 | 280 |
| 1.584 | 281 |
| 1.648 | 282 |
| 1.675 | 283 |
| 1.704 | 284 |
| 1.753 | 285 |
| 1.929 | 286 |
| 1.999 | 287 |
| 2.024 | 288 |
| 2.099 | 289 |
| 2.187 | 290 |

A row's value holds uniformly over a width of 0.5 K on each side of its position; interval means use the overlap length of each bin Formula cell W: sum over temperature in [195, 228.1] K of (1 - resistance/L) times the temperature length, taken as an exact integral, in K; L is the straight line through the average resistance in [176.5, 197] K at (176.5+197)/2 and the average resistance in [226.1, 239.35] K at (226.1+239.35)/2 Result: -1.5 K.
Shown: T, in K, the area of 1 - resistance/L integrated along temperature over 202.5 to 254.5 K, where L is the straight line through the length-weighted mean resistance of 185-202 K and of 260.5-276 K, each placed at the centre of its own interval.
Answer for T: -3.9 K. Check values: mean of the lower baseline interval 2.95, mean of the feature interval 2.42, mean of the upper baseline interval 1.49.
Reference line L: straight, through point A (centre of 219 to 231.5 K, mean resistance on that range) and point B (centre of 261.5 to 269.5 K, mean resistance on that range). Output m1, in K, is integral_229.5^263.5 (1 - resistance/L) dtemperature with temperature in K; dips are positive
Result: -3.8 K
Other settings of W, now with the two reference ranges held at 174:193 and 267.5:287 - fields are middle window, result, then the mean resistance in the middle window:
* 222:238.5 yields -1.5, 2.35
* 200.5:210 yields -1.2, 2.83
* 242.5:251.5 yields -1.5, 2.25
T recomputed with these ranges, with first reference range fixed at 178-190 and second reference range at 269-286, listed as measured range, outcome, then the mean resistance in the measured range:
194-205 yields -2.1 K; 3.02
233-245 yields -1.8 K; 2.31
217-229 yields -1.2 K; 2.44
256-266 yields -0.7 K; 1.83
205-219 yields -1.2 K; 2.57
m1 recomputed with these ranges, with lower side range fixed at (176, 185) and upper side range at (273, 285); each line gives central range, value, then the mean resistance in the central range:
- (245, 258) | -2.4 K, 2.18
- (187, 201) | -2.3 K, 2.97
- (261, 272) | 0.8 K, 1.54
